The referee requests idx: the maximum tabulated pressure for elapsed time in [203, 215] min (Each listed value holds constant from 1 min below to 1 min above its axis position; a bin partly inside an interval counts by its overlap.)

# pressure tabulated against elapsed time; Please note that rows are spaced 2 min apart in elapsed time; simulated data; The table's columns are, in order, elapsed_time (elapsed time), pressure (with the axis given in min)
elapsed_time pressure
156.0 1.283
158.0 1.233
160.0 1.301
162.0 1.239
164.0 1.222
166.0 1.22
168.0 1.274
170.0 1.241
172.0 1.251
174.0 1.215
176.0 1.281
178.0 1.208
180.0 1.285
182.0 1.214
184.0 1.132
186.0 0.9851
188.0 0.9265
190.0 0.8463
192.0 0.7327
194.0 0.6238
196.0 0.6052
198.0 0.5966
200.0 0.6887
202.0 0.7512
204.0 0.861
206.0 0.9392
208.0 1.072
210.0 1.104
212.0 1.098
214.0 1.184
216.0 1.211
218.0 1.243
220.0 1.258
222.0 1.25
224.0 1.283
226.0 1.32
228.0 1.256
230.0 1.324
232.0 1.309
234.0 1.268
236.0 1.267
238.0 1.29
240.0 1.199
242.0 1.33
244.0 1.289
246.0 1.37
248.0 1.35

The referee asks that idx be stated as 1.184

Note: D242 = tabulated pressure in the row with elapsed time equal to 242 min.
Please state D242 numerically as 1.33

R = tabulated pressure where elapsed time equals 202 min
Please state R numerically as 0.7512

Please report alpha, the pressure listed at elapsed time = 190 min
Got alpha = 0.8463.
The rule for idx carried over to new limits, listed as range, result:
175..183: 1.285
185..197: 0.9851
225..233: 1.324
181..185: 1.214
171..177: 1.281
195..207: 0.9392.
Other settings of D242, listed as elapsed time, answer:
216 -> 1.211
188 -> 0.9265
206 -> 0.9392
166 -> 1.22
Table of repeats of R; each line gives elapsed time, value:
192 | 0.7327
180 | 1.285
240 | 1.199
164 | 1.222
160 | 1.301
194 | 0.6238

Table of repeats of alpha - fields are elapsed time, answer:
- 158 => 1.233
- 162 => 1.239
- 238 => 1.29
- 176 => 1.281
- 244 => 1.289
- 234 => 1.268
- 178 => 1.208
